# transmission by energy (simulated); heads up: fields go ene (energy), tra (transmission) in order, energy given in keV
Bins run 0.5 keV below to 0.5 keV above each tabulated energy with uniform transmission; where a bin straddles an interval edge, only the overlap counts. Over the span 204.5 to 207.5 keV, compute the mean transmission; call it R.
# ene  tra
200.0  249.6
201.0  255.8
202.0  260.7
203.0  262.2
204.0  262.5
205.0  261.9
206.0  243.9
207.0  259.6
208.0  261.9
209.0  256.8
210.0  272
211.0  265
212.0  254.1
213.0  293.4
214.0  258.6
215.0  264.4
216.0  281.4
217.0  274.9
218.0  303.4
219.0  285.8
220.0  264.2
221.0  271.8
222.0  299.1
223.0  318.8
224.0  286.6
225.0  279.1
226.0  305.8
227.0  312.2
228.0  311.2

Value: 255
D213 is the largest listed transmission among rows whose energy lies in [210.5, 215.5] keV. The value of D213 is 293.4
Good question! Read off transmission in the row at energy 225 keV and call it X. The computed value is 279.1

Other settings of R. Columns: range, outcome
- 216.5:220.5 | 282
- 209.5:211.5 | 268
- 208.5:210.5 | 264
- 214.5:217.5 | 274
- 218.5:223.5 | 288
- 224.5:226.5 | 292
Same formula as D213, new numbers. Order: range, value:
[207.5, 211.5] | 272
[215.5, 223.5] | 318.8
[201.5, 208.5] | 262.5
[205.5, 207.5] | 259.6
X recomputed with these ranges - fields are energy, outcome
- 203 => 262.2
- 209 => 256.8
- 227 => 312.2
